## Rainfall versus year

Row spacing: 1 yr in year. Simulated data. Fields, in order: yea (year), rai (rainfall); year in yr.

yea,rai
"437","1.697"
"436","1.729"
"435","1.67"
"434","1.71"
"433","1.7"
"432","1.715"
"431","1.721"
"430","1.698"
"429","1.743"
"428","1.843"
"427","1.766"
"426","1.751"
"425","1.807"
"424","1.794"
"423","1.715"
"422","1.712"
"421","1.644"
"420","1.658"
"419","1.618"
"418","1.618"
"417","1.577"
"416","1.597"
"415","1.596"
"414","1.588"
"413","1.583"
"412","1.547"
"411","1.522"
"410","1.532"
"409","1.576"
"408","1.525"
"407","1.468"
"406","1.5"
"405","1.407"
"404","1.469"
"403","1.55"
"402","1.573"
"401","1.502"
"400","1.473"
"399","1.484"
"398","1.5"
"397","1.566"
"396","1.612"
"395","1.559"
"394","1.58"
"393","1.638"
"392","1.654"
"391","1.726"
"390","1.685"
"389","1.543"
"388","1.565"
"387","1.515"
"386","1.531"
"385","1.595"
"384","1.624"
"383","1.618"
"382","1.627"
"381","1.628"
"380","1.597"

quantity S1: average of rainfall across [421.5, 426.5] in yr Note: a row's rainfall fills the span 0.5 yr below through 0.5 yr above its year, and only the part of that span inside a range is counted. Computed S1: 1.76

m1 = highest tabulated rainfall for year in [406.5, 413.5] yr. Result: 1.583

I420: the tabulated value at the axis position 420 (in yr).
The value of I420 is 1.658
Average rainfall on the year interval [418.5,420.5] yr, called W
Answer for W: 1.64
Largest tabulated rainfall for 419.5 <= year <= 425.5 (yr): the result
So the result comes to 1.807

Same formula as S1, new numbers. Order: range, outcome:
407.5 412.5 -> 1.54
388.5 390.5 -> 1.61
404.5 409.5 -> 1.5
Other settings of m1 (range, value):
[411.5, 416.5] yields 1.597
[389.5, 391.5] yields 1.726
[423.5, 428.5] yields 1.843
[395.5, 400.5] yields 1.612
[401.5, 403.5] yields 1.573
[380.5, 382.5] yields 1.628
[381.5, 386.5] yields 1.627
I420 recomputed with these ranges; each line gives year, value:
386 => 1.531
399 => 1.484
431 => 1.721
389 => 1.543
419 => 1.618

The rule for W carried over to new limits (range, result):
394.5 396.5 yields 1.59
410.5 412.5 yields 1.53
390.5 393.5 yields 1.67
